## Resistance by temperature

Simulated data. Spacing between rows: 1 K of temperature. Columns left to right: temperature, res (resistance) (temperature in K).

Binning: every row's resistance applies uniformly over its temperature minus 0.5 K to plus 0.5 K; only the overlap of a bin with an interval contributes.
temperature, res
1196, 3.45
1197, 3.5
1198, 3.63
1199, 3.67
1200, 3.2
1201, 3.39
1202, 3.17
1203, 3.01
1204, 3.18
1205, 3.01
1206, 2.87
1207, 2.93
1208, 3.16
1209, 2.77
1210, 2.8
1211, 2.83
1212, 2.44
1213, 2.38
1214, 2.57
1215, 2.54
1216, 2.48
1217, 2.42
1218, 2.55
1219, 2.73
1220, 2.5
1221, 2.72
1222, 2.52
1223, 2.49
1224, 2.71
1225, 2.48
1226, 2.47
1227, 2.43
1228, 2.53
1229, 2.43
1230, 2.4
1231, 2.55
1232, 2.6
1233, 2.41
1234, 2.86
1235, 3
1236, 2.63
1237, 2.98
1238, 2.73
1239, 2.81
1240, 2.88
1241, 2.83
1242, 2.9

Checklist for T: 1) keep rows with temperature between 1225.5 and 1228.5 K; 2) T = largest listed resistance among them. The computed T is 2.53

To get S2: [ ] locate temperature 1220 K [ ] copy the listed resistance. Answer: 2.5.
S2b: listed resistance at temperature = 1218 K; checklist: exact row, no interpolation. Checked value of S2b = 2.55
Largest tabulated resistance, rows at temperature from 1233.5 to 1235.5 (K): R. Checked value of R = 3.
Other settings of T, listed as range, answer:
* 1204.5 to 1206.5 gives 3.01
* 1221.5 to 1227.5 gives 2.71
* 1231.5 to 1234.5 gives 2.86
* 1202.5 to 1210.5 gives 3.18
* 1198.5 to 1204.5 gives 3.67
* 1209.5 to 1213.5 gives 2.83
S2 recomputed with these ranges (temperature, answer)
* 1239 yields 2.81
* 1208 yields 3.16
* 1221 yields 2.72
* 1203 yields 3.01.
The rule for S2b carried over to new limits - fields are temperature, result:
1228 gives 2.53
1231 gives 2.55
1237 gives 2.98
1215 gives 2.54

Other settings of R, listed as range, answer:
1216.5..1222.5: 2.73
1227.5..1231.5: 2.55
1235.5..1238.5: 2.98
